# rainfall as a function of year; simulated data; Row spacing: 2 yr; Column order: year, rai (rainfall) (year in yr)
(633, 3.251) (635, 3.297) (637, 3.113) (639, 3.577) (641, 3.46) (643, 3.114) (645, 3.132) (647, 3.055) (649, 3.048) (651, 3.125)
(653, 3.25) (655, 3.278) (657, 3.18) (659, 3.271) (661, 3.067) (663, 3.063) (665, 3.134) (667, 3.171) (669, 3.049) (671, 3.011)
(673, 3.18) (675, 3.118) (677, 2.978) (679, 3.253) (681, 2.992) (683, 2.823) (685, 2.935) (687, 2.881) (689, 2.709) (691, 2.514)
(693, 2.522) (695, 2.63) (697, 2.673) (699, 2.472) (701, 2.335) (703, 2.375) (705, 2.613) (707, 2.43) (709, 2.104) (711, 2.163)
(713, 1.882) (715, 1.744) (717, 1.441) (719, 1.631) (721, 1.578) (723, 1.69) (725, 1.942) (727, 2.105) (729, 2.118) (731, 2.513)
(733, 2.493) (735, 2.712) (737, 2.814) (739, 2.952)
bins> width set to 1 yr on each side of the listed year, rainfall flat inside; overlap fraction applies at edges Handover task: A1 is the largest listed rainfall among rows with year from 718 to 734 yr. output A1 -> 2.513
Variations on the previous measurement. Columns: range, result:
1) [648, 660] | 3.278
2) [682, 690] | 2.935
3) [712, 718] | 1.882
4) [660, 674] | 3.18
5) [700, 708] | 2.613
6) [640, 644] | 3.46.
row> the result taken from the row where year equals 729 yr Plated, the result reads 2.118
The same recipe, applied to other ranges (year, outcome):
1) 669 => 3.049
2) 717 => 1.441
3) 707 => 2.43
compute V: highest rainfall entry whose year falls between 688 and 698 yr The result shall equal 2.709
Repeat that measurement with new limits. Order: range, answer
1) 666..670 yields 3.171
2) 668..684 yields 3.253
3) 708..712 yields 2.163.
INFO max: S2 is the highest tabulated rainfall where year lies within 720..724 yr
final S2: 1.69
